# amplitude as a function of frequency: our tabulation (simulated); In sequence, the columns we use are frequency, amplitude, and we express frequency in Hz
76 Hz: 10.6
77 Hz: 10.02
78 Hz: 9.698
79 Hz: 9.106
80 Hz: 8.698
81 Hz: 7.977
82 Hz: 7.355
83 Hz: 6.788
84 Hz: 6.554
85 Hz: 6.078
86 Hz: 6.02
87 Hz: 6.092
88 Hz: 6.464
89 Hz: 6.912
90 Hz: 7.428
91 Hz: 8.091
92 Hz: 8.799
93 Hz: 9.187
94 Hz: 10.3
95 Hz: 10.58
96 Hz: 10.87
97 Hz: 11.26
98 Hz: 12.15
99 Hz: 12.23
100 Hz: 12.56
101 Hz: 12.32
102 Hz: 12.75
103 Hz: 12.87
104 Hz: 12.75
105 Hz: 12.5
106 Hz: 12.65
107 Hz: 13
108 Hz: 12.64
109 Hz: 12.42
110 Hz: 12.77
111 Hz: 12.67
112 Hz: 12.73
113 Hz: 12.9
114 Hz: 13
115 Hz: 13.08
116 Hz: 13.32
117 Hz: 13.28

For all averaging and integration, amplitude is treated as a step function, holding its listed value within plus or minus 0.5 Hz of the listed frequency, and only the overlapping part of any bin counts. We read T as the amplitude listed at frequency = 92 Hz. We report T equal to 8.799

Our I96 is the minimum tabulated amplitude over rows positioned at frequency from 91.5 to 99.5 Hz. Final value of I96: 8.799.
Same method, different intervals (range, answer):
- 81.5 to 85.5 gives 6.078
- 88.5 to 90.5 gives 6.912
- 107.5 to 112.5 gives 12.42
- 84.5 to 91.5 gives 6.02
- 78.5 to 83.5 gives 6.788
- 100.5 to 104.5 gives 12.32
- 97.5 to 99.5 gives 12.15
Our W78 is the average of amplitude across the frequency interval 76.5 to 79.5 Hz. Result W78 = 9.61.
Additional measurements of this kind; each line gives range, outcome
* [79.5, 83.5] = 7.7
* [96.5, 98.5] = 11.7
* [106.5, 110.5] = 12.7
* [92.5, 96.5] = 10.2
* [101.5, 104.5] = 12.8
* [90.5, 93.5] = 8.69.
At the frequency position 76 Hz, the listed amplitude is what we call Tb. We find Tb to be 10.6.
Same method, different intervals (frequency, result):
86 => 6.02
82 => 7.355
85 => 6.078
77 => 10.02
